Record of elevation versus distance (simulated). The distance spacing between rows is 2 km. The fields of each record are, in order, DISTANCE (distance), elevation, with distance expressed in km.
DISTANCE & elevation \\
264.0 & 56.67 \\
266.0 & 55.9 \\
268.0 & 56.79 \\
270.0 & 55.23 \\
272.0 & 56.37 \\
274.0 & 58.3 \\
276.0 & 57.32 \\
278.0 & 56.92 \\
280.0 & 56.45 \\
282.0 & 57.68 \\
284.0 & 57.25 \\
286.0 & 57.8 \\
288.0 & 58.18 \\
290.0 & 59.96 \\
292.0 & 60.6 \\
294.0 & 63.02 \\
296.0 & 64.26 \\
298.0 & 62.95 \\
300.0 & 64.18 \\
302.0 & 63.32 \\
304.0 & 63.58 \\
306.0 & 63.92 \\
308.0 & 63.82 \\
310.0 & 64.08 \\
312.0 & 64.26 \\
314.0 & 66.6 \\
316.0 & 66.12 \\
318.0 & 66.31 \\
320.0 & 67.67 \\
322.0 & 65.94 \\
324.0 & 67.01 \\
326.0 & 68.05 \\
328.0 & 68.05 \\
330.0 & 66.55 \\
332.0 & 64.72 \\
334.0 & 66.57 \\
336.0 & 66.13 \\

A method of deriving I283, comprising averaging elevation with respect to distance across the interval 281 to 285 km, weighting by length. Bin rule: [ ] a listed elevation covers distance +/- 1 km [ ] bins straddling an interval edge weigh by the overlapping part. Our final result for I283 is 57.5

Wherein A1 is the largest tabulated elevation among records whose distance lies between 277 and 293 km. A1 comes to 60.6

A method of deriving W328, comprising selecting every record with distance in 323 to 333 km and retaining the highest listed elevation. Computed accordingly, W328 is 68.05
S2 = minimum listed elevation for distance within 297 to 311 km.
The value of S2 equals 62.95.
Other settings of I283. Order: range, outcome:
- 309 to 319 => 65.5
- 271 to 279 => 57.2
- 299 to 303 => 63.8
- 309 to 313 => 64.2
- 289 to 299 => 62.2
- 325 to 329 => 68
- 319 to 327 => 67.2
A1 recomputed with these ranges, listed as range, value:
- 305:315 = 66.6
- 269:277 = 58.3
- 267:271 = 56.79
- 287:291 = 59.96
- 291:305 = 64.26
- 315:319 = 66.31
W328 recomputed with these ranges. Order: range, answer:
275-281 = 57.32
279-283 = 57.68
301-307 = 63.92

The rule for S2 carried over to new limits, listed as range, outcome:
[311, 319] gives 64.26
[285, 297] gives 57.8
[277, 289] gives 56.45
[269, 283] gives 55.23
